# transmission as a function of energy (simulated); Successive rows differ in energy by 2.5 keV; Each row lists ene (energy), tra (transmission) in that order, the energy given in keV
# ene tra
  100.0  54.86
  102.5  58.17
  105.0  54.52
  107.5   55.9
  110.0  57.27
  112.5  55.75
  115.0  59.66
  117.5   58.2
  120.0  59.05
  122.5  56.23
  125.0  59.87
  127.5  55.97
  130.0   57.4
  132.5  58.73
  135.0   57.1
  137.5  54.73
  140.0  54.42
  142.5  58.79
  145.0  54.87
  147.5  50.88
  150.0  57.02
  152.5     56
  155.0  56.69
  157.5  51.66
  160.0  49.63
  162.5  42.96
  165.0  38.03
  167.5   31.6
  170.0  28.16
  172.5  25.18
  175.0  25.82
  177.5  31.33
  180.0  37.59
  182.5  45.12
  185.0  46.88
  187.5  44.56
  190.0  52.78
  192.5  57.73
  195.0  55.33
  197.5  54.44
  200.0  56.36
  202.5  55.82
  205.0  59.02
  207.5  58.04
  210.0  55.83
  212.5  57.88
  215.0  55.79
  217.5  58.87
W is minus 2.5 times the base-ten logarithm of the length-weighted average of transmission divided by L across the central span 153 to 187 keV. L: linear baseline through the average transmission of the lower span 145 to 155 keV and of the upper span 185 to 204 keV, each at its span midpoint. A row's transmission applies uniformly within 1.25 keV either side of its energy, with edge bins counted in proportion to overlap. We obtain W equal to 0.34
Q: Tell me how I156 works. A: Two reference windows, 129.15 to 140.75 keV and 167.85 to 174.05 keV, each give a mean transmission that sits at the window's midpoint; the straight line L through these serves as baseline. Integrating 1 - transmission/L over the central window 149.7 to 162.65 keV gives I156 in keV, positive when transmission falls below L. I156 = -4.43 keV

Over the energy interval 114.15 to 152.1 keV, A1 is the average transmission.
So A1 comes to 56.8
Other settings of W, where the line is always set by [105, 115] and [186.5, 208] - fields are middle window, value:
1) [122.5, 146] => -0.02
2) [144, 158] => 0.02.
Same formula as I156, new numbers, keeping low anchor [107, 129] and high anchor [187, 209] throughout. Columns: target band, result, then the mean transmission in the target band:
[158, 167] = 2.1 keV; 43.2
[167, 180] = 6.2 keV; 29.1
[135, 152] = 0.5 keV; 55.3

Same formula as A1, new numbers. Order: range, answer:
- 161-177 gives 32.2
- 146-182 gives 41.8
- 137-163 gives 53.7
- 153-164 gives 50.4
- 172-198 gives 43.5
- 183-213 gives 54.2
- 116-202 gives 49.5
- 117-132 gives 57.8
